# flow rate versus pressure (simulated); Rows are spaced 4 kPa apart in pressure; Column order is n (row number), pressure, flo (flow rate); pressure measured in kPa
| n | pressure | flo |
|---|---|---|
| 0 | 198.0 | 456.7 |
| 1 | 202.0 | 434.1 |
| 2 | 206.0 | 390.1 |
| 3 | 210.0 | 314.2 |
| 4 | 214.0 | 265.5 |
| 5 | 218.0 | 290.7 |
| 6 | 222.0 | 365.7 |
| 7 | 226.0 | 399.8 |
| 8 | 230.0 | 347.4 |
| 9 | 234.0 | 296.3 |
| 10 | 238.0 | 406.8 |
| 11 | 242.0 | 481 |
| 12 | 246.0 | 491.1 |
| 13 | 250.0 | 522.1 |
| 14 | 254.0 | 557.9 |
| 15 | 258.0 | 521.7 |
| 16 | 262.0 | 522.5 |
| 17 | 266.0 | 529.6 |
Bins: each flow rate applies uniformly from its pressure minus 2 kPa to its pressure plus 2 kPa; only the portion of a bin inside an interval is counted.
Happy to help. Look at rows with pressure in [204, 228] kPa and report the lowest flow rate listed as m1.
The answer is 265.5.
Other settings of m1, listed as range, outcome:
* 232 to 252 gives 296.3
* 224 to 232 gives 347.4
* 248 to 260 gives 521.7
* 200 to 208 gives 390.1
